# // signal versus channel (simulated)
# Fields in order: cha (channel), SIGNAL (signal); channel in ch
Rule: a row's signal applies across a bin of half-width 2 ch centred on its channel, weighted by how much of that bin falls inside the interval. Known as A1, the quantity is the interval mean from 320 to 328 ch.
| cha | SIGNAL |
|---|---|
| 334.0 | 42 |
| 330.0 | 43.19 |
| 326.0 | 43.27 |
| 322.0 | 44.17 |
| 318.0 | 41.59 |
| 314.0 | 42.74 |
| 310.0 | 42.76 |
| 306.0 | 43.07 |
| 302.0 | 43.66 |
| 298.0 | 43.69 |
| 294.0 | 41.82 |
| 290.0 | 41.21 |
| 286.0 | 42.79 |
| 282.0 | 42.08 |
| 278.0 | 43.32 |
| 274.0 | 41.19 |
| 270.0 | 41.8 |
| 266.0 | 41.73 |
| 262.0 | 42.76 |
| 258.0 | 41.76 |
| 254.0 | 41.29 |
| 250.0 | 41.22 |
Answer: 43.7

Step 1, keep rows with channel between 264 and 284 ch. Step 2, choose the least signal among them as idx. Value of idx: 41.19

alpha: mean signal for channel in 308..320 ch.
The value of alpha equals 42.4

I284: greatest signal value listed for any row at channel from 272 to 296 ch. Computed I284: 43.32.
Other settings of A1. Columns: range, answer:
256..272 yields 42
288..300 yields 42.2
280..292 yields 42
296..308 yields 43.5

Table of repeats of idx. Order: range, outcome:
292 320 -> 41.59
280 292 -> 41.21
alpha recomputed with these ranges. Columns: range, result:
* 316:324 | 42.9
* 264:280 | 42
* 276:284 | 42.7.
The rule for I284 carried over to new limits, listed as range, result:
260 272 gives 42.76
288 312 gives 43.69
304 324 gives 44.17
